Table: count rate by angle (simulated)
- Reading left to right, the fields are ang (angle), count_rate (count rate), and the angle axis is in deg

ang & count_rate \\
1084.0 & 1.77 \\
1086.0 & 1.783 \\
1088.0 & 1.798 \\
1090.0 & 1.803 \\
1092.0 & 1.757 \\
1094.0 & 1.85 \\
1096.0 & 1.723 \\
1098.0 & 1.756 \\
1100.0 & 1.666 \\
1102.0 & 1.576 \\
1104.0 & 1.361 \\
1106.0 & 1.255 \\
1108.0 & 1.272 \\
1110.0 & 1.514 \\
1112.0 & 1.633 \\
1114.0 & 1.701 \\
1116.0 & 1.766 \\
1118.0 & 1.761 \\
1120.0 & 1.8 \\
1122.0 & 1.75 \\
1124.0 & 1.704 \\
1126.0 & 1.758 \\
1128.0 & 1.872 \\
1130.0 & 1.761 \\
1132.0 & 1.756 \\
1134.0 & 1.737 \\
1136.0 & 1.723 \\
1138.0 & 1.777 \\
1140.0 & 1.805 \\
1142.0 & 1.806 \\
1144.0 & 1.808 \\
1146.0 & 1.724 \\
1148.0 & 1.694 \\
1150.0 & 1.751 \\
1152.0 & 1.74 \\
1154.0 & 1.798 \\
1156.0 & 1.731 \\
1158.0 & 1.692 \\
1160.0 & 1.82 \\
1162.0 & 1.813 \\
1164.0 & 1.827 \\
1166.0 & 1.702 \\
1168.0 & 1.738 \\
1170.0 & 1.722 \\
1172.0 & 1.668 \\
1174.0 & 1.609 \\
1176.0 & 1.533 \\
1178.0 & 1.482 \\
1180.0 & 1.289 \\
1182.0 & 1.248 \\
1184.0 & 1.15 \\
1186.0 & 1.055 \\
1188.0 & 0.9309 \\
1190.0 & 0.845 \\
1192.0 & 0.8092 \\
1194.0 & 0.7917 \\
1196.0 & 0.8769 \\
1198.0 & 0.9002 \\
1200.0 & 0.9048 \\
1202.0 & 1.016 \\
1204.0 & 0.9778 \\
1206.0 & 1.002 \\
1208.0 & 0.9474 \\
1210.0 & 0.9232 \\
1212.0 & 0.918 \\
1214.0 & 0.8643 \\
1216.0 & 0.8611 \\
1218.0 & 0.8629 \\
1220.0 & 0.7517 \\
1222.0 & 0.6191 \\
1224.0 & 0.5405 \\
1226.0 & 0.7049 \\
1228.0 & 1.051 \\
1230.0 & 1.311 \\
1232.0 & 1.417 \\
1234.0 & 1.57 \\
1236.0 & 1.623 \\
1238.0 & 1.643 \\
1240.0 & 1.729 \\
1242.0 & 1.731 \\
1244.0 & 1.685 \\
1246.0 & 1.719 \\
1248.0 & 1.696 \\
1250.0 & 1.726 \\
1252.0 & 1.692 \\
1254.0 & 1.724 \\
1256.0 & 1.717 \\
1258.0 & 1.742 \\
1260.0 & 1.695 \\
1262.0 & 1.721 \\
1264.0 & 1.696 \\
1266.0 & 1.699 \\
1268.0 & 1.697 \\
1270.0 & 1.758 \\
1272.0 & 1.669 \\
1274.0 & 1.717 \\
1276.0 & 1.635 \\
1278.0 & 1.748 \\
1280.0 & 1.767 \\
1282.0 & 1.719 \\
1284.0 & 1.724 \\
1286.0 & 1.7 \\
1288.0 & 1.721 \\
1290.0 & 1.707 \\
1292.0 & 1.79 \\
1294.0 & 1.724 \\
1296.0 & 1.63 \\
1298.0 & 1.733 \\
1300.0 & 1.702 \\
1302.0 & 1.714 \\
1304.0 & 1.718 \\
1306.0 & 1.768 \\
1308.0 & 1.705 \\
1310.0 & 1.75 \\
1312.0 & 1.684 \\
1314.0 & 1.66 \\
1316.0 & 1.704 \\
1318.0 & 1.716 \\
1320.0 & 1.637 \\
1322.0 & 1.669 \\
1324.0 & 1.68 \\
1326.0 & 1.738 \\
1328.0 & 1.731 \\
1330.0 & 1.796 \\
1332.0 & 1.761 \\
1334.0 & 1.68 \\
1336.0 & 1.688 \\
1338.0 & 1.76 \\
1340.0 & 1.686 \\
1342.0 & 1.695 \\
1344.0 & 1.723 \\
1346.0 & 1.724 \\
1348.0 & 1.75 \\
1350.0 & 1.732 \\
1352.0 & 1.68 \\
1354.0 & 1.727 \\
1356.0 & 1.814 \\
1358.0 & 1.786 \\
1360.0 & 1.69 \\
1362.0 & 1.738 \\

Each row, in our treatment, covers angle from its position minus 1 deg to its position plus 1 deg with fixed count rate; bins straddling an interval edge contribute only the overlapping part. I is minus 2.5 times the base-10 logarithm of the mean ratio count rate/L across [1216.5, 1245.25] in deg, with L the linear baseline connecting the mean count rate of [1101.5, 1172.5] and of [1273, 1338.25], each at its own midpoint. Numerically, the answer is 0.36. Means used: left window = 1.7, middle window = 1.23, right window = 1.71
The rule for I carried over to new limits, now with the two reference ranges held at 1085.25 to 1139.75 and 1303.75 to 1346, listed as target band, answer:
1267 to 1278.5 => 0.00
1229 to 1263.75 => 0.03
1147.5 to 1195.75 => 0.16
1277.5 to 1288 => -0.01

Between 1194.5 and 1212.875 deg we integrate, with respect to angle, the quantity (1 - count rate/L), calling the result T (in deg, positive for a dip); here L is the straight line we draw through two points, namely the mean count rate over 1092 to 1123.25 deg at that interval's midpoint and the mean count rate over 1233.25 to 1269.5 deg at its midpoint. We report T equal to 8.1 deg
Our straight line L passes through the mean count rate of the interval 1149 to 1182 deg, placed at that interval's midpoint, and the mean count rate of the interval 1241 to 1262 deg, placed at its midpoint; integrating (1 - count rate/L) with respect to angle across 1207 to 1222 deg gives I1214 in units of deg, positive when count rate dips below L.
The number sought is 7.40 deg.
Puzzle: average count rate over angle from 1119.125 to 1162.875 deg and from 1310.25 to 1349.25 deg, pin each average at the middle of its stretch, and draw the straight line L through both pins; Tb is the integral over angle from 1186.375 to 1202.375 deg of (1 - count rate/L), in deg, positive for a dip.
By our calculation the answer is 7.9 deg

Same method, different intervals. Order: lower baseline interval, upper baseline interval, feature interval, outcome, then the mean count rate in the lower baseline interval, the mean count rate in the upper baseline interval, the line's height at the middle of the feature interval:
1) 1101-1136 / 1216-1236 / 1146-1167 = -4.95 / 1.65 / 1.01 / 1.42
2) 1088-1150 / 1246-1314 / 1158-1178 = 0.01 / 1.7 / 1.71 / 1.7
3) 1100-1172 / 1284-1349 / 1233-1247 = 0.31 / 1.7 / 1.71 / 1.71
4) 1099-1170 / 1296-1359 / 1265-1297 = 0.03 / 1.7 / 1.72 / 1.71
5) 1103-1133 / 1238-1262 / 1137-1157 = -1.26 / 1.64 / 1.71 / 1.66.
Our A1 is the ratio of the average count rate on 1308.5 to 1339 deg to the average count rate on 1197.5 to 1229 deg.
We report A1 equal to 1.98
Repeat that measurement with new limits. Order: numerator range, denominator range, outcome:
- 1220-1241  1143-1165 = 0.68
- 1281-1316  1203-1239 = 1.66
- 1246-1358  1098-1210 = 1.15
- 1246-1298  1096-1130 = 1.04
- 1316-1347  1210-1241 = 1.57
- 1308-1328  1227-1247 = 1.10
